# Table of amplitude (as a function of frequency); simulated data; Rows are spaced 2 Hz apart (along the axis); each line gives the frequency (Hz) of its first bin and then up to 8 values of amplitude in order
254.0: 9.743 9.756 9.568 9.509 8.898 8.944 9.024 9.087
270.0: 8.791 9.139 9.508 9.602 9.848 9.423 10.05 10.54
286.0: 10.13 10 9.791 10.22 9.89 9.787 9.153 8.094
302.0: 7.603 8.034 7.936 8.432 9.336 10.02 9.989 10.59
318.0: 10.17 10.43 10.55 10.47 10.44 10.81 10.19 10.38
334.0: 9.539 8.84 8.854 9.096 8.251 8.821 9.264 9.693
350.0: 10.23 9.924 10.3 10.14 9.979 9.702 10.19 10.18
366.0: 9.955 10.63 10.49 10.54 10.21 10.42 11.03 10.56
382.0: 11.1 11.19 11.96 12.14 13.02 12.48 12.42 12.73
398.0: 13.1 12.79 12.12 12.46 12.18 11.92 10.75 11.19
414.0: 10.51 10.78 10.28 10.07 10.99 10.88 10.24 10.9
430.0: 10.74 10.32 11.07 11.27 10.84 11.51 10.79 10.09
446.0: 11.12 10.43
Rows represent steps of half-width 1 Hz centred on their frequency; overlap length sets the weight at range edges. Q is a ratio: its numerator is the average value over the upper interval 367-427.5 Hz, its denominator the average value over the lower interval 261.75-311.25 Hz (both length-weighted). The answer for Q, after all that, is 1.2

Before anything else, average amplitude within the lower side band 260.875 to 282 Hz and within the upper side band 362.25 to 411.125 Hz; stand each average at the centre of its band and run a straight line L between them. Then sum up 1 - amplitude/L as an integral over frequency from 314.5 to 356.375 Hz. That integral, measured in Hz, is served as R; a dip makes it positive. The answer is 2.5 Hz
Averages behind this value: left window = 9.27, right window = 11.5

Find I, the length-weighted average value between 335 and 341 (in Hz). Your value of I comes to 8.93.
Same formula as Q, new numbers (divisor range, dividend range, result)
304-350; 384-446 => 1.19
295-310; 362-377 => 1.22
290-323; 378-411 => 1.28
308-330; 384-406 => 1.22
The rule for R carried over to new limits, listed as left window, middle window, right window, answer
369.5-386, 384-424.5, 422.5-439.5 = -3.5 Hz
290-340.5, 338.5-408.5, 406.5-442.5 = -4.1 Hz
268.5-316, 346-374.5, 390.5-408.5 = 3.1 Hz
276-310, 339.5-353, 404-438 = 0.9 Hz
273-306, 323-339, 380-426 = 0.5 Hz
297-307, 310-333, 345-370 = -3.9 Hz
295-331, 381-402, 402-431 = -3.2 Hz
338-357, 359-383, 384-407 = 1.1 Hz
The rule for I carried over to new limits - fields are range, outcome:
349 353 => 10.1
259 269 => 9.09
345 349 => 9.48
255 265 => 9.33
